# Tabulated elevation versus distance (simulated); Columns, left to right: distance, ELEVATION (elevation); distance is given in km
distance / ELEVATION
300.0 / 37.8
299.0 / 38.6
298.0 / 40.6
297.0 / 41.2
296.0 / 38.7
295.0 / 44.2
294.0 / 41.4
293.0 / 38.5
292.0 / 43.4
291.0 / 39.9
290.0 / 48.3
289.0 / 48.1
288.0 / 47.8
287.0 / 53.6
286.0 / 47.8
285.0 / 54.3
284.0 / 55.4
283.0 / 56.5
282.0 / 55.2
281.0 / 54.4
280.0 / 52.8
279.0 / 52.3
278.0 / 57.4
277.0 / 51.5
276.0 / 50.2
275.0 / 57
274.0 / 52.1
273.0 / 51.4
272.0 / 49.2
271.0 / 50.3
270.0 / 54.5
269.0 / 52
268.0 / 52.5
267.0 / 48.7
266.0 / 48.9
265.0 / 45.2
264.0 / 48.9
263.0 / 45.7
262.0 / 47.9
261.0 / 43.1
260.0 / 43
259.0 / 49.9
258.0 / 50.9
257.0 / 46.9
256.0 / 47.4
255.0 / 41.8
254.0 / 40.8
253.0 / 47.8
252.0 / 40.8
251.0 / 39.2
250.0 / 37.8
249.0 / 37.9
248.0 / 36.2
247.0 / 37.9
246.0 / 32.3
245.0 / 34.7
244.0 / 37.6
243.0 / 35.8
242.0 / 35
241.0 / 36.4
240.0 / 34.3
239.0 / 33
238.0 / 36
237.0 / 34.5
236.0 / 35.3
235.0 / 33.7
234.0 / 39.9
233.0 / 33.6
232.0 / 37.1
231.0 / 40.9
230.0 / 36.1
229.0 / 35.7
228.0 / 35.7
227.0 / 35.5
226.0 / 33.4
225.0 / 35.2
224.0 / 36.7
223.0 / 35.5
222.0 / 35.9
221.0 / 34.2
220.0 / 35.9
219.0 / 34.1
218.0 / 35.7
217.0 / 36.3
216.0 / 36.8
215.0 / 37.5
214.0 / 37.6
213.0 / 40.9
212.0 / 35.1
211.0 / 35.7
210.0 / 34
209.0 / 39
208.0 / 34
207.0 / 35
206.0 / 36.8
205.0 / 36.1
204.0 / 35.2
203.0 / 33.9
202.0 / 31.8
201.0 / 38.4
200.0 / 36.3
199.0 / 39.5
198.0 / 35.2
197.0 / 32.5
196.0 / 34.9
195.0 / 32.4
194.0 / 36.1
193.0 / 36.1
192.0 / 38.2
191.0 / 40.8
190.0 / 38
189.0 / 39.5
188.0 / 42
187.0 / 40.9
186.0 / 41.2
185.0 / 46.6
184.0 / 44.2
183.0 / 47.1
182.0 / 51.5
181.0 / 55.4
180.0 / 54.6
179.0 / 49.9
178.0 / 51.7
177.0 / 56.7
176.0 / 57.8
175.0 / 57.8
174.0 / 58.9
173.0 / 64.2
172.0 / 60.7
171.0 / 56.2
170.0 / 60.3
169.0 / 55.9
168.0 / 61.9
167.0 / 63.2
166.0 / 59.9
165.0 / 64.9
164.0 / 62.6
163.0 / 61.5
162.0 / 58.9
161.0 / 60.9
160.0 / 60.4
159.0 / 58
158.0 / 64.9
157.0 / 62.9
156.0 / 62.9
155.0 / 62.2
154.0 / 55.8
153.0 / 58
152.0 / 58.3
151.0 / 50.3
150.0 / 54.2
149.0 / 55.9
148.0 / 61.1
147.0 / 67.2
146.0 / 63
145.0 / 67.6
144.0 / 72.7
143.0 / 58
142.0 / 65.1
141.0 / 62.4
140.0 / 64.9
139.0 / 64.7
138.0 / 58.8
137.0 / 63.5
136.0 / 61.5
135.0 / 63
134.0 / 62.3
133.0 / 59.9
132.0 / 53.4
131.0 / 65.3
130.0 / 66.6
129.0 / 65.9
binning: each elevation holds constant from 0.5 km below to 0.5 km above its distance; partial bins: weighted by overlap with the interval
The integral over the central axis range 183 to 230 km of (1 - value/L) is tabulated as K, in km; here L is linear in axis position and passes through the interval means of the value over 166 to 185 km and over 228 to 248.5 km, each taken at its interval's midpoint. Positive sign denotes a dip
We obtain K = 9.1 km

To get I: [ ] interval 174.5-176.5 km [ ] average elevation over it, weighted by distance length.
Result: 57.8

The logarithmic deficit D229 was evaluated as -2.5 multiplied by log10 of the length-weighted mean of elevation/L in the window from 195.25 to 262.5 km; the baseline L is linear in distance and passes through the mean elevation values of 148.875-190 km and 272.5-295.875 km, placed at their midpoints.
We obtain 0.37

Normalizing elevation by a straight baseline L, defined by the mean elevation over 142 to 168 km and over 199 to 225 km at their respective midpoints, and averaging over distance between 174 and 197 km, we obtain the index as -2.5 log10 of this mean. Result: 0.07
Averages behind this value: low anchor 61.1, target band 45.2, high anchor 36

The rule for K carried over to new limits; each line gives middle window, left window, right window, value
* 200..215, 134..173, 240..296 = 5.0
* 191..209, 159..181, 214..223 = 3.6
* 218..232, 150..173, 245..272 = 4.0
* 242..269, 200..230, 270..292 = 1.5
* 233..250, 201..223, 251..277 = 2.8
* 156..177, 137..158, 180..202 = -3.4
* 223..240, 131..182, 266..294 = 5.8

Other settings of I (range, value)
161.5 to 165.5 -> 62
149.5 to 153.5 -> 55.2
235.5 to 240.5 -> 34.6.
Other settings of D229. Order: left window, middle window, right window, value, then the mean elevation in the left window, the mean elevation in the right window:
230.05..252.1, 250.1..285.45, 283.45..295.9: -0.18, 36.3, 46.7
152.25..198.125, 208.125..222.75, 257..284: 0.38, 52.3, 50.8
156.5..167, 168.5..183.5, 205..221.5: -0.03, 61.6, 36.2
